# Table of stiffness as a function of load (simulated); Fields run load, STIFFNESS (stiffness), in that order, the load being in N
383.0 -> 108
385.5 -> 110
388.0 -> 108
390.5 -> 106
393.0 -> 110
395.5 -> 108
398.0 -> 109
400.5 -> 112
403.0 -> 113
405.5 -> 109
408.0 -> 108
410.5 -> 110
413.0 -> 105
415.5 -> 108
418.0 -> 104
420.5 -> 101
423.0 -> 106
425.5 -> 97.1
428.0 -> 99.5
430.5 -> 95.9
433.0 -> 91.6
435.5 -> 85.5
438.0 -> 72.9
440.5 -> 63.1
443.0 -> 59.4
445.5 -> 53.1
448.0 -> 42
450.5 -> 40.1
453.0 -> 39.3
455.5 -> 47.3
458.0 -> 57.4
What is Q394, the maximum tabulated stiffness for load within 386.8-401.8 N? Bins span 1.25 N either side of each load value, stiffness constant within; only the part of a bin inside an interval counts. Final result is 112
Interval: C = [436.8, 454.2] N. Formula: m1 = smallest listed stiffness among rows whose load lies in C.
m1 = 39.3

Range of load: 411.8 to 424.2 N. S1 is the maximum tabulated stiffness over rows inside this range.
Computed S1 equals 108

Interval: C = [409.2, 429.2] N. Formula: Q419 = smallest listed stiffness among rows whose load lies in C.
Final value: 97.1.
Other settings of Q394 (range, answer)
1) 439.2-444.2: 63.1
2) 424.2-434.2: 99.5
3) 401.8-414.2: 113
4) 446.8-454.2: 42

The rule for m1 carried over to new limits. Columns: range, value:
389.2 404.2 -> 106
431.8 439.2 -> 72.9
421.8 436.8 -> 85.5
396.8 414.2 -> 105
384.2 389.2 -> 108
